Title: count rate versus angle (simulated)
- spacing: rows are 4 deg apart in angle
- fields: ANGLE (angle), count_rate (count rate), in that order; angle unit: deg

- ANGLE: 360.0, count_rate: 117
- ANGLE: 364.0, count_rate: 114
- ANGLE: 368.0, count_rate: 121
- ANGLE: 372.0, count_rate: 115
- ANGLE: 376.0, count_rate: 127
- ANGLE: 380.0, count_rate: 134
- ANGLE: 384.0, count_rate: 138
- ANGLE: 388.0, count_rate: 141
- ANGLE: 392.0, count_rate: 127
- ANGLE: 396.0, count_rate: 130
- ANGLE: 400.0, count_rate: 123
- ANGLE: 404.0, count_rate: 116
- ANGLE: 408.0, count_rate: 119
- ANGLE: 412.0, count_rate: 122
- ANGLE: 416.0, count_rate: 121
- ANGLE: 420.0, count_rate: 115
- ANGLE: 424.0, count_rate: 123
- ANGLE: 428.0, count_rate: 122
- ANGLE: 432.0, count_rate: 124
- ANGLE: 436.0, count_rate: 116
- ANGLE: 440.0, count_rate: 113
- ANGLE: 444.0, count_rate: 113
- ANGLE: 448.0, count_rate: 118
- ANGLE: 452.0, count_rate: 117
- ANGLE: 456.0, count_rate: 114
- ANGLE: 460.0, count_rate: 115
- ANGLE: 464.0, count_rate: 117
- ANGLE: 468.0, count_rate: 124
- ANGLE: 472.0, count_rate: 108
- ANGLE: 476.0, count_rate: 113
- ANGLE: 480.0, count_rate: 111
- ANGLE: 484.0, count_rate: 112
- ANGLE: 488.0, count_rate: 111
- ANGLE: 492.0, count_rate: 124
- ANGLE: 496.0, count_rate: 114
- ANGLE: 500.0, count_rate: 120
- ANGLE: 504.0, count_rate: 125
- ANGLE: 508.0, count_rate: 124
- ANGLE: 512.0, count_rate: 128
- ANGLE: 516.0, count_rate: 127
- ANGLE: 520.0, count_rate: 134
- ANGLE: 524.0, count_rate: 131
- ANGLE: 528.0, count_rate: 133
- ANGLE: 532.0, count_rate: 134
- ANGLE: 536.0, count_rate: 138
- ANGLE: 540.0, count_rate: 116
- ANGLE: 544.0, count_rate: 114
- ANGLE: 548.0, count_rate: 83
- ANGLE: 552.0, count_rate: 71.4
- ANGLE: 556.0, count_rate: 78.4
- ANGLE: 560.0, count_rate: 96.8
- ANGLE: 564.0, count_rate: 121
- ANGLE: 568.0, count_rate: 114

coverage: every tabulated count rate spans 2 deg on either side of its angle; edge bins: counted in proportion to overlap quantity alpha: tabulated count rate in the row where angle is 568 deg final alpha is 114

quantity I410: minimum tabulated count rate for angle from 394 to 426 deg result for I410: 115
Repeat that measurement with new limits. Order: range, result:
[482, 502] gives 111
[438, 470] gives 113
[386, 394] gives 127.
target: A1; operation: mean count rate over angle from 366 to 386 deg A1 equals 127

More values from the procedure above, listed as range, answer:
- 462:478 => 116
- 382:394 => 135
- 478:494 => 114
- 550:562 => 82.2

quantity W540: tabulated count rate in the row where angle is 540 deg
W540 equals 116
